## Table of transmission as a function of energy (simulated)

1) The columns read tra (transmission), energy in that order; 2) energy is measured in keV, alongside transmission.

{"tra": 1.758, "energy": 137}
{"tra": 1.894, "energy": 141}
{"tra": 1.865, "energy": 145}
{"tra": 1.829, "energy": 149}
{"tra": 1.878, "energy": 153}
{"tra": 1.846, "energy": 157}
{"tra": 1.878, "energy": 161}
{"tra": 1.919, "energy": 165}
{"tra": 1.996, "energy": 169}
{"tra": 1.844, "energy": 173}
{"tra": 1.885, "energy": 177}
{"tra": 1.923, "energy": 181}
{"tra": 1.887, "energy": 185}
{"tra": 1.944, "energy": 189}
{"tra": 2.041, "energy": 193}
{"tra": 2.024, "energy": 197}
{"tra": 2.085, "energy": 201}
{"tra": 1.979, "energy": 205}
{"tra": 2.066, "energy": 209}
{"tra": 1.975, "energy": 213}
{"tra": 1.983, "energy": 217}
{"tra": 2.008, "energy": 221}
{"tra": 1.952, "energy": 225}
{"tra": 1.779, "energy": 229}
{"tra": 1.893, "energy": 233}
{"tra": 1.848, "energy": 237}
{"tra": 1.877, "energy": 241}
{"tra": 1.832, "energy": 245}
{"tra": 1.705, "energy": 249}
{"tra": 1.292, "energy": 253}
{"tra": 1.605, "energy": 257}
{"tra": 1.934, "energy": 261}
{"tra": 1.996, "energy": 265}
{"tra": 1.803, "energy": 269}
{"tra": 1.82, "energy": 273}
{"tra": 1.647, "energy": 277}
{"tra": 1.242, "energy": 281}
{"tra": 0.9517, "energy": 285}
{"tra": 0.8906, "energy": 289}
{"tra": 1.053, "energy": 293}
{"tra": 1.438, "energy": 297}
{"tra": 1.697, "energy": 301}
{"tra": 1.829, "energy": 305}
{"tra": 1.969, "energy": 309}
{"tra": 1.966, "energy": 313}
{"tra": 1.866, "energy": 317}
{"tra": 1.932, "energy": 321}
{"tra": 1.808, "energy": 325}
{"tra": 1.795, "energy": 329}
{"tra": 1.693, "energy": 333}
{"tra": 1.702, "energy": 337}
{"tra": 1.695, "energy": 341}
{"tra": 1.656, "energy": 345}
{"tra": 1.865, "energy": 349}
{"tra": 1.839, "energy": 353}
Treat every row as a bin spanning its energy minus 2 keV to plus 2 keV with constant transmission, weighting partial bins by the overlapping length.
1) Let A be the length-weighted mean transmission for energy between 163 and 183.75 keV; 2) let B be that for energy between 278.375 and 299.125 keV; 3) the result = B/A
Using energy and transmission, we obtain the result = 0.59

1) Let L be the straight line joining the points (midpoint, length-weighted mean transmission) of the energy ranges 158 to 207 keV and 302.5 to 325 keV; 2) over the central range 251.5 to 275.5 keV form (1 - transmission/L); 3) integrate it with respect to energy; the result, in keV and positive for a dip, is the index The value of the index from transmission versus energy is 2.1 keV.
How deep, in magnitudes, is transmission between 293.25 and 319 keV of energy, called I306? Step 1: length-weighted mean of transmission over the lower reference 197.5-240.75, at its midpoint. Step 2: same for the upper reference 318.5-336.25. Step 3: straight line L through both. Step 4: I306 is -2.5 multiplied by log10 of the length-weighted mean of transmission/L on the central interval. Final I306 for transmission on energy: 0.05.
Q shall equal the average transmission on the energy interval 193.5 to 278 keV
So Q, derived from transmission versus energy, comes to 1.87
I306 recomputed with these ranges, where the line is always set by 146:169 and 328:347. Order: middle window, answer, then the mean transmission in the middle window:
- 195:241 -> -0.079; 1.96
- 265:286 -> 0.130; 1.57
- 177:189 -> -0.030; 1.91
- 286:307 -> 0.268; 1.36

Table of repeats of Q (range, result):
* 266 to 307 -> 1.45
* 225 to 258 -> 1.75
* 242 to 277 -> 1.75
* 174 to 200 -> 1.95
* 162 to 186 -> 1.91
